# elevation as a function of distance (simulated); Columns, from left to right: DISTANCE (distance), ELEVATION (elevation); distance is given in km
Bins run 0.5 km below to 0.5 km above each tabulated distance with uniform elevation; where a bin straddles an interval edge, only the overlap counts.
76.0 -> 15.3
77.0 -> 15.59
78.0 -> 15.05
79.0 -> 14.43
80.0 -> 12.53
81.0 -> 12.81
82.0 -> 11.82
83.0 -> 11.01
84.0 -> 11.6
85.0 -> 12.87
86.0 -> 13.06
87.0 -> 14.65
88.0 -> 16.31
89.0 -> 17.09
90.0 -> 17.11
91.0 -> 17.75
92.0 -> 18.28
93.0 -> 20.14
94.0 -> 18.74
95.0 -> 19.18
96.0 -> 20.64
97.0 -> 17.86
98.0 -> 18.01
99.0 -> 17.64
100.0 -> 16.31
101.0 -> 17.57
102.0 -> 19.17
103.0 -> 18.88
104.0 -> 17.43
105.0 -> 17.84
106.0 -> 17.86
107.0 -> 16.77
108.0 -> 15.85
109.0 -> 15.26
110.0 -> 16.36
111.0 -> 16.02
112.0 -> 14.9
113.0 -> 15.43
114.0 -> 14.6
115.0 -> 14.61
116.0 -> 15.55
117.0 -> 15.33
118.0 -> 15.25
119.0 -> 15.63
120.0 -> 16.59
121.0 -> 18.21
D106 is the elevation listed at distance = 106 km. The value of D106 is 17.86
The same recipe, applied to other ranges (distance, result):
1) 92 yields 18.28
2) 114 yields 14.6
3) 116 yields 15.55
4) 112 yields 14.9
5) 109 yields 15.26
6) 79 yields 14.43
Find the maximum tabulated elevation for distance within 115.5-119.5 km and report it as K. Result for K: 15.63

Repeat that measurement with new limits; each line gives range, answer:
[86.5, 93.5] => 20.14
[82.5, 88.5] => 16.31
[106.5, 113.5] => 16.77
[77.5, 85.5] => 15.05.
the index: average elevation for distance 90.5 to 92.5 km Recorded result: 18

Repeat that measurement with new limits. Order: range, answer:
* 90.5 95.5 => 18.8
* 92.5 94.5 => 19.4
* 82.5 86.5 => 12.1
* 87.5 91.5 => 17.1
